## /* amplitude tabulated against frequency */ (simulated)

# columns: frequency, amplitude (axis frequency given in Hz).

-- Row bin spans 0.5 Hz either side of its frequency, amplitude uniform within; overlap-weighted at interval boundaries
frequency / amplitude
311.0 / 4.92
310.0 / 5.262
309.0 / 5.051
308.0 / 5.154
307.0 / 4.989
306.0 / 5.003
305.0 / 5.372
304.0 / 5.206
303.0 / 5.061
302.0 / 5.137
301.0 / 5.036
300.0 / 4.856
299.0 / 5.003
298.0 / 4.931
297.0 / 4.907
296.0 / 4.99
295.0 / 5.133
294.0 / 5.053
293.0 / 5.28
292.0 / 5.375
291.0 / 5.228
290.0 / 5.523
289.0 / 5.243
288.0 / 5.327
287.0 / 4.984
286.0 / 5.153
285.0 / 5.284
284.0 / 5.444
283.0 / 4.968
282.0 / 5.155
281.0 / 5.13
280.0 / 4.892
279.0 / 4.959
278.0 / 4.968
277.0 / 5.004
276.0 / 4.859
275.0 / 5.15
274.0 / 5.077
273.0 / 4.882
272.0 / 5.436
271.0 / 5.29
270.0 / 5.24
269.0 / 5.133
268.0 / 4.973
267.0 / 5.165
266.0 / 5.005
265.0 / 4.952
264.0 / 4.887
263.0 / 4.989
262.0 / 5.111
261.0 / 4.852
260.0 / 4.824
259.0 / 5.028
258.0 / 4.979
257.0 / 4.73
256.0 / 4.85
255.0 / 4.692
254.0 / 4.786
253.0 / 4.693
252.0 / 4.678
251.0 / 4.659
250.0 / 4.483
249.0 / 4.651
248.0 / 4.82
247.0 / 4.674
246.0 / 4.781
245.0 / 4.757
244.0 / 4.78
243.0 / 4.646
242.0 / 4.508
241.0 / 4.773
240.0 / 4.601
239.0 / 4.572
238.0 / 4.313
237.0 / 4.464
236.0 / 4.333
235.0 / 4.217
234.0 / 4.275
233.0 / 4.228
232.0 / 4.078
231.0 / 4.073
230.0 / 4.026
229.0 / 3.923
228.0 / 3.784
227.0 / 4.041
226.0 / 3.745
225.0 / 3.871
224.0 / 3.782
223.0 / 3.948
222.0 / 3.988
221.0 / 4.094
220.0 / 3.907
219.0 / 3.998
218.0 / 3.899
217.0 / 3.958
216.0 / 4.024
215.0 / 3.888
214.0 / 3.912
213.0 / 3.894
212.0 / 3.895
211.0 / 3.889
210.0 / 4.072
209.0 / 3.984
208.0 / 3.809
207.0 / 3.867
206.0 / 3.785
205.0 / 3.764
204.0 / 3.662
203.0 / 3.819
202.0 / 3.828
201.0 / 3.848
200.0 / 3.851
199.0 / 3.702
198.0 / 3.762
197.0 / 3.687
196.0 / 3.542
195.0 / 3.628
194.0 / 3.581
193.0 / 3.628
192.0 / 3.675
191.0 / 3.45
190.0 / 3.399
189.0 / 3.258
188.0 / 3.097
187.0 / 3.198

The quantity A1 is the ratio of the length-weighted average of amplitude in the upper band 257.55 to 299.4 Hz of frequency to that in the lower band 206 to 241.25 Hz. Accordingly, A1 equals 1.3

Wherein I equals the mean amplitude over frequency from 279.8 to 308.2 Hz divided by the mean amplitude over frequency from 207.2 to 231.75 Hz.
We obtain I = 1.3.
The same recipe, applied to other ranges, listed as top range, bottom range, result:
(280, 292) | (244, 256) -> 1.11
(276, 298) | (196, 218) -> 1.33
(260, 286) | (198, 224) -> 1.30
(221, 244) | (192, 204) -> 1.13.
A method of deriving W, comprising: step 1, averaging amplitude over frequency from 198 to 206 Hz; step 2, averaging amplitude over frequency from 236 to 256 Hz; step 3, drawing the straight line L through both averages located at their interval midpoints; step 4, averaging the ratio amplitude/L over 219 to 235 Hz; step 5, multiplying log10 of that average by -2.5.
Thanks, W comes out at 0.074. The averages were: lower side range 3.78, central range 3.99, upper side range 4.65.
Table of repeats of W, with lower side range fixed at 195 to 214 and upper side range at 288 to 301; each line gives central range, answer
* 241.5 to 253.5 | -0.06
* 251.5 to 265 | -0.06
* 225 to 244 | 0.00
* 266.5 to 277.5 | -0.07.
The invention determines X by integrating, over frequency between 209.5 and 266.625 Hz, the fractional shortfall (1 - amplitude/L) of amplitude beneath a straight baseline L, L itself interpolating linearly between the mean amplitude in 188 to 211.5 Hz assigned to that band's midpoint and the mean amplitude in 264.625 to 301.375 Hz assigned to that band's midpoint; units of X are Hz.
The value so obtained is -0.5 Hz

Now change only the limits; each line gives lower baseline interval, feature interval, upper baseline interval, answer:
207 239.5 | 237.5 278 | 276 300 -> -2.22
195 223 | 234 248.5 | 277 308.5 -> -0.77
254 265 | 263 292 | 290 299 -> -0.62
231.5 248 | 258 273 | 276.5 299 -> -0.65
